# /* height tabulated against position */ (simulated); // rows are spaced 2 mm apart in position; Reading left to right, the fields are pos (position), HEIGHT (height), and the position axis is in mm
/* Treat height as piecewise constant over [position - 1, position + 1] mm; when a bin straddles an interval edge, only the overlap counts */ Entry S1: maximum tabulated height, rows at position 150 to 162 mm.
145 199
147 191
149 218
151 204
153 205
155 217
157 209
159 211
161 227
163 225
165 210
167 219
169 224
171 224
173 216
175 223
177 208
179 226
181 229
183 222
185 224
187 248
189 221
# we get 227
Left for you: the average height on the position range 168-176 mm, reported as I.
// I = 222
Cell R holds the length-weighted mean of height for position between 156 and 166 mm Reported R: 216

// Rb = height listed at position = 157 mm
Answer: 209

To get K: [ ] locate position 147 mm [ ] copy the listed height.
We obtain 191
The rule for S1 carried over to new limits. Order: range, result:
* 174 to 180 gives 226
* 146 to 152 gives 218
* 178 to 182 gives 229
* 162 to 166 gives 225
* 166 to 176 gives 224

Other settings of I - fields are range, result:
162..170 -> 220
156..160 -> 210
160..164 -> 226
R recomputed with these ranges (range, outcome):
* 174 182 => 222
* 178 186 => 225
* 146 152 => 204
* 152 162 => 214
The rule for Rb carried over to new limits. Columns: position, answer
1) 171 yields 224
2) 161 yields 227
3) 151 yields 204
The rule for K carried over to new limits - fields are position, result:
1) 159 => 211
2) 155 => 217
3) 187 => 248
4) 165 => 210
